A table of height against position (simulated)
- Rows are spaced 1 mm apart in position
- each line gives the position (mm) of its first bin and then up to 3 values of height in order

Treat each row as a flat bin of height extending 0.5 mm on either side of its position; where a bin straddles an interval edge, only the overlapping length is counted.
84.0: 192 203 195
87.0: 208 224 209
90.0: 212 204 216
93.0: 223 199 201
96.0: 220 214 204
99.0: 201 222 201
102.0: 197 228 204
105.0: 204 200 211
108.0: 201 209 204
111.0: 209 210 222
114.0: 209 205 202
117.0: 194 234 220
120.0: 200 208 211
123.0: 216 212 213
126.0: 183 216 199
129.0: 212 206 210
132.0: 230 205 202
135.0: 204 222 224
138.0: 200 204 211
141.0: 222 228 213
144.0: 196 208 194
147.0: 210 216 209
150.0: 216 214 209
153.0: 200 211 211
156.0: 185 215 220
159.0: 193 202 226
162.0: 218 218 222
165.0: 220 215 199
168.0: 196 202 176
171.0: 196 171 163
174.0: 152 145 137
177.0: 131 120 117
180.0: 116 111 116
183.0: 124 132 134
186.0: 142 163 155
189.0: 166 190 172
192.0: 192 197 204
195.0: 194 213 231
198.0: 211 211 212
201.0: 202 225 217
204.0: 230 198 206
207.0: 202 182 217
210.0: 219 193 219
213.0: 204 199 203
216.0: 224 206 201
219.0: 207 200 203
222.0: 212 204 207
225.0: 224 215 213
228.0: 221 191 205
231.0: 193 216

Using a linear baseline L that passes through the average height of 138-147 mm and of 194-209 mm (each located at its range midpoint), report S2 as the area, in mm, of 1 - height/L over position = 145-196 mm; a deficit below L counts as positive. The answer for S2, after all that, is 6.8 mm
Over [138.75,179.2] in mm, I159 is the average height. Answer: 196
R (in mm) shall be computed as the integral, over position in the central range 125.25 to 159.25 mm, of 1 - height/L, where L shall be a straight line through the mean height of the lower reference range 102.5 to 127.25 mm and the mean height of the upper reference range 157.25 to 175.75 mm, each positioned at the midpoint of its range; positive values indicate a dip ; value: -1.2 mm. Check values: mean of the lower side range 209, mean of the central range 209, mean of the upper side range 196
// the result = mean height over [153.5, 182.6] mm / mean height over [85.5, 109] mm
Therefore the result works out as 0.86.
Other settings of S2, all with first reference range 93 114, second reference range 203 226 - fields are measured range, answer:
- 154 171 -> 0.07 mm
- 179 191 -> 3.85 mm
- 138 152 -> -0.15 mm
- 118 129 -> -0.05 mm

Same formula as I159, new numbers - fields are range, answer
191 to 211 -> 207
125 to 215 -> 194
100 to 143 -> 210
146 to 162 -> 209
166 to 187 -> 151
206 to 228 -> 208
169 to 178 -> 159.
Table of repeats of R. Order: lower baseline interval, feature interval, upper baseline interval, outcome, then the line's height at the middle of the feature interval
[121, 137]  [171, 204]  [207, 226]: 6.16 mm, 208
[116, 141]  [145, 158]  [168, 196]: -1.42 mm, 188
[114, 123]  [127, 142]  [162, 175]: -0.53 mm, 204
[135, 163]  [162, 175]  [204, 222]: 0.98 mm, 209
